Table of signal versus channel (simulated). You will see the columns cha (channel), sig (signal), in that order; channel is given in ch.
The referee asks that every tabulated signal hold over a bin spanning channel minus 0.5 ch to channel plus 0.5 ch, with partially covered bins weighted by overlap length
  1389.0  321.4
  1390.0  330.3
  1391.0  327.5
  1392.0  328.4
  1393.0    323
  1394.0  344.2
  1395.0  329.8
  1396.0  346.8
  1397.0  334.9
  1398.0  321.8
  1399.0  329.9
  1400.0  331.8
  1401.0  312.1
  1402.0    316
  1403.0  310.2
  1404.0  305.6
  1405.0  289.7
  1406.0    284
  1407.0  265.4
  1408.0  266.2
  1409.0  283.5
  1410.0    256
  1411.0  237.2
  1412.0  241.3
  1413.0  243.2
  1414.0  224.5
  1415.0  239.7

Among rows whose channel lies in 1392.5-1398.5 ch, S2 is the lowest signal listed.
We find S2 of 321.8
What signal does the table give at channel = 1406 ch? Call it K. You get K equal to 284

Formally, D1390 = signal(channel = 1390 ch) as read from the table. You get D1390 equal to 330.3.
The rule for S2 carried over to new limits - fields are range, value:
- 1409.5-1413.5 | 237.2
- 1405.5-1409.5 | 265.4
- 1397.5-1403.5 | 310.2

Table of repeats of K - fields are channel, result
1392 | 328.4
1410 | 256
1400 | 331.8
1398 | 321.8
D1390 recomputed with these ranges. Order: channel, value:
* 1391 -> 327.5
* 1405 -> 289.7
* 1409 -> 283.5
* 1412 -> 241.3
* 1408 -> 266.2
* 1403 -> 310.2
